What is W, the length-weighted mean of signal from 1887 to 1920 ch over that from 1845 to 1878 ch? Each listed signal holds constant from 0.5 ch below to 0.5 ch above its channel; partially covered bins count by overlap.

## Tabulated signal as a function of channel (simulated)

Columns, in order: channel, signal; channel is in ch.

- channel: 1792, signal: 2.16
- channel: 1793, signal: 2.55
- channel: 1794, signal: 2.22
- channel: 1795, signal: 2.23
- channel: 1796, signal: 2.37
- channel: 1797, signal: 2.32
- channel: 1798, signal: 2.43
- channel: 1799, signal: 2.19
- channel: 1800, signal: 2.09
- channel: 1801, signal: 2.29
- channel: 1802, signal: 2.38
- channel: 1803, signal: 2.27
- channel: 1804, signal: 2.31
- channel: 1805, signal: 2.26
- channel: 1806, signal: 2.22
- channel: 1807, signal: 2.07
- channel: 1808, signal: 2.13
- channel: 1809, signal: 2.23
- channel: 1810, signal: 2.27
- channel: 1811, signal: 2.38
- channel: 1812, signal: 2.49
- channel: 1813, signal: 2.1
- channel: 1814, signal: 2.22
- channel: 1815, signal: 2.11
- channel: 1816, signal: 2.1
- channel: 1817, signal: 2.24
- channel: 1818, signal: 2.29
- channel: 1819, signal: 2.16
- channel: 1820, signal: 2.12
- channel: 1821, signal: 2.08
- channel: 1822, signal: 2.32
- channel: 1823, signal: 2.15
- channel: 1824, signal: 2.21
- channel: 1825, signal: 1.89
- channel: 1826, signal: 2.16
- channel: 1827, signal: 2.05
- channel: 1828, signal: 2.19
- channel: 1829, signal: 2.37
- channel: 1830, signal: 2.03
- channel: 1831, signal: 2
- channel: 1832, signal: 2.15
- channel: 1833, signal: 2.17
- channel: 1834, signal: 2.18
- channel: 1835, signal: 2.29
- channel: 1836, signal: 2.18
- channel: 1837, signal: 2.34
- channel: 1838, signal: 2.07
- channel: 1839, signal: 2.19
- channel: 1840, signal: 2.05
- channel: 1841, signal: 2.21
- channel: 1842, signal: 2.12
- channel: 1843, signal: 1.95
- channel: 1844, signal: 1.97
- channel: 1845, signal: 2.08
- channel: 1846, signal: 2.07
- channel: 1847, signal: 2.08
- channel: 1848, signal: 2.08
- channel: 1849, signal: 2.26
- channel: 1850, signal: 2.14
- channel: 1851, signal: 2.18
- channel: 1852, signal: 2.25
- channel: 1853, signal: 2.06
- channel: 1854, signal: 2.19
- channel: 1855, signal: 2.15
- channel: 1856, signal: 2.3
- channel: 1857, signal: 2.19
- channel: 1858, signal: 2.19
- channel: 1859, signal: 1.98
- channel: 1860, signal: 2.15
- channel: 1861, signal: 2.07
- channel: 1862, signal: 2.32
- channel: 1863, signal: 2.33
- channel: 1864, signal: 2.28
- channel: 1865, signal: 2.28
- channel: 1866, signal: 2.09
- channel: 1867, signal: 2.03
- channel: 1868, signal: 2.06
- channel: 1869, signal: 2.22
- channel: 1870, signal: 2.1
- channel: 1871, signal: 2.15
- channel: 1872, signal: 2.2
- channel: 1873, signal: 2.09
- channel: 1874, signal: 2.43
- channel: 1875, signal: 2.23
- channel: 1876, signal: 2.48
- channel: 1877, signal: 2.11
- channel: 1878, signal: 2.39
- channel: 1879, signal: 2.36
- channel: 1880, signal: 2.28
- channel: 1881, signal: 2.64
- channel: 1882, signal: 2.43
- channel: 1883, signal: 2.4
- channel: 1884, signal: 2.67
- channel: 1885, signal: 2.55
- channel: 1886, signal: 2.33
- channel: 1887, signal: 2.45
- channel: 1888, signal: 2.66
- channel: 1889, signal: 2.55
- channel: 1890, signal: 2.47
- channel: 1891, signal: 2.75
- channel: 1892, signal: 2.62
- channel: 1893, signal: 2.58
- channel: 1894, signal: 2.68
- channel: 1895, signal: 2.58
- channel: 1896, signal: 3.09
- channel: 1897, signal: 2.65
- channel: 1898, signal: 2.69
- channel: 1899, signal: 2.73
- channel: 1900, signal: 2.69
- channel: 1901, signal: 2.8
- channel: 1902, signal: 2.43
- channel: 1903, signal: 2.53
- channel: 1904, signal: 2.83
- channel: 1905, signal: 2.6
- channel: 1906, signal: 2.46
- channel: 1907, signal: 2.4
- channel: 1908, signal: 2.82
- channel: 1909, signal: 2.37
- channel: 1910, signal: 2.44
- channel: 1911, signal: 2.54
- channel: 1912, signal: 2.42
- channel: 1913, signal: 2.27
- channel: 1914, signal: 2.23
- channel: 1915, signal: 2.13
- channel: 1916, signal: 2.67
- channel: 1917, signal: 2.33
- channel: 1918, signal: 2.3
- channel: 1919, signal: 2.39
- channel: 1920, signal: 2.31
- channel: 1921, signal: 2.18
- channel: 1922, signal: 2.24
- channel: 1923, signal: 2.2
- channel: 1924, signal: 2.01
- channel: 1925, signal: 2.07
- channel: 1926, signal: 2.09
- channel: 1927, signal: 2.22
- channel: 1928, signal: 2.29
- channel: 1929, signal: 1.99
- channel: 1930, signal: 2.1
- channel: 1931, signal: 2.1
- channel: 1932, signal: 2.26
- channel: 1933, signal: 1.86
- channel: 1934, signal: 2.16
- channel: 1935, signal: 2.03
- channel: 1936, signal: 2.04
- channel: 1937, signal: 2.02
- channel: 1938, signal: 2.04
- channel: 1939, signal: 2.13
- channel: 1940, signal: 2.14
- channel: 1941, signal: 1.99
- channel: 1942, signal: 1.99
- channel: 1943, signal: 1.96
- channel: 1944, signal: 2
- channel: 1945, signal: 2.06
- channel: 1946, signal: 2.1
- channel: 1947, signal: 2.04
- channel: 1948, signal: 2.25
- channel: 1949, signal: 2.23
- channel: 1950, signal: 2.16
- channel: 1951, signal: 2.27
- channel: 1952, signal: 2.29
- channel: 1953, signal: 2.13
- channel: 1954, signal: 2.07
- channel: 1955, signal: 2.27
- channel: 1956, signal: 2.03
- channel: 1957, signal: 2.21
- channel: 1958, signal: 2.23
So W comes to 1.17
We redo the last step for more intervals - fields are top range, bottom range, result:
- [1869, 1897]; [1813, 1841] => 1.14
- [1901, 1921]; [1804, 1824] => 1.11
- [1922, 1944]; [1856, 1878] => 0.95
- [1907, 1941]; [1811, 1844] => 1.03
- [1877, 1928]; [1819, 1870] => 1.15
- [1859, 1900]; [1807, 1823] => 1.09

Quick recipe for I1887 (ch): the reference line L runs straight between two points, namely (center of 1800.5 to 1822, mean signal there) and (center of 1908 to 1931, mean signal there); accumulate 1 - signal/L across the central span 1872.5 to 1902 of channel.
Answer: -3.5 ch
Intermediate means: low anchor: 2.23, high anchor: 2.27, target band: 2.53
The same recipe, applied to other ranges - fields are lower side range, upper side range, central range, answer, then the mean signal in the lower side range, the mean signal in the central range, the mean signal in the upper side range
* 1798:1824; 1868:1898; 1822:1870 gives 3.78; 2.22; 2.15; 2.45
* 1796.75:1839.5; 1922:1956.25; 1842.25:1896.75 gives -3.54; 2.2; 2.3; 2.11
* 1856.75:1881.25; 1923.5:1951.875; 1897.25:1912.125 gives -2.98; 2.22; 2.59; 2.1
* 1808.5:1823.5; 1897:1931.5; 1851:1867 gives 0.74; 2.22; 2.18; 2.38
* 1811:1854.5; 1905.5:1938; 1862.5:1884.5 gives -0.88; 2.15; 2.28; 2.24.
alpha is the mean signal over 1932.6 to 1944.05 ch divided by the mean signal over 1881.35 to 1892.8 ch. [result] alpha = 0.8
